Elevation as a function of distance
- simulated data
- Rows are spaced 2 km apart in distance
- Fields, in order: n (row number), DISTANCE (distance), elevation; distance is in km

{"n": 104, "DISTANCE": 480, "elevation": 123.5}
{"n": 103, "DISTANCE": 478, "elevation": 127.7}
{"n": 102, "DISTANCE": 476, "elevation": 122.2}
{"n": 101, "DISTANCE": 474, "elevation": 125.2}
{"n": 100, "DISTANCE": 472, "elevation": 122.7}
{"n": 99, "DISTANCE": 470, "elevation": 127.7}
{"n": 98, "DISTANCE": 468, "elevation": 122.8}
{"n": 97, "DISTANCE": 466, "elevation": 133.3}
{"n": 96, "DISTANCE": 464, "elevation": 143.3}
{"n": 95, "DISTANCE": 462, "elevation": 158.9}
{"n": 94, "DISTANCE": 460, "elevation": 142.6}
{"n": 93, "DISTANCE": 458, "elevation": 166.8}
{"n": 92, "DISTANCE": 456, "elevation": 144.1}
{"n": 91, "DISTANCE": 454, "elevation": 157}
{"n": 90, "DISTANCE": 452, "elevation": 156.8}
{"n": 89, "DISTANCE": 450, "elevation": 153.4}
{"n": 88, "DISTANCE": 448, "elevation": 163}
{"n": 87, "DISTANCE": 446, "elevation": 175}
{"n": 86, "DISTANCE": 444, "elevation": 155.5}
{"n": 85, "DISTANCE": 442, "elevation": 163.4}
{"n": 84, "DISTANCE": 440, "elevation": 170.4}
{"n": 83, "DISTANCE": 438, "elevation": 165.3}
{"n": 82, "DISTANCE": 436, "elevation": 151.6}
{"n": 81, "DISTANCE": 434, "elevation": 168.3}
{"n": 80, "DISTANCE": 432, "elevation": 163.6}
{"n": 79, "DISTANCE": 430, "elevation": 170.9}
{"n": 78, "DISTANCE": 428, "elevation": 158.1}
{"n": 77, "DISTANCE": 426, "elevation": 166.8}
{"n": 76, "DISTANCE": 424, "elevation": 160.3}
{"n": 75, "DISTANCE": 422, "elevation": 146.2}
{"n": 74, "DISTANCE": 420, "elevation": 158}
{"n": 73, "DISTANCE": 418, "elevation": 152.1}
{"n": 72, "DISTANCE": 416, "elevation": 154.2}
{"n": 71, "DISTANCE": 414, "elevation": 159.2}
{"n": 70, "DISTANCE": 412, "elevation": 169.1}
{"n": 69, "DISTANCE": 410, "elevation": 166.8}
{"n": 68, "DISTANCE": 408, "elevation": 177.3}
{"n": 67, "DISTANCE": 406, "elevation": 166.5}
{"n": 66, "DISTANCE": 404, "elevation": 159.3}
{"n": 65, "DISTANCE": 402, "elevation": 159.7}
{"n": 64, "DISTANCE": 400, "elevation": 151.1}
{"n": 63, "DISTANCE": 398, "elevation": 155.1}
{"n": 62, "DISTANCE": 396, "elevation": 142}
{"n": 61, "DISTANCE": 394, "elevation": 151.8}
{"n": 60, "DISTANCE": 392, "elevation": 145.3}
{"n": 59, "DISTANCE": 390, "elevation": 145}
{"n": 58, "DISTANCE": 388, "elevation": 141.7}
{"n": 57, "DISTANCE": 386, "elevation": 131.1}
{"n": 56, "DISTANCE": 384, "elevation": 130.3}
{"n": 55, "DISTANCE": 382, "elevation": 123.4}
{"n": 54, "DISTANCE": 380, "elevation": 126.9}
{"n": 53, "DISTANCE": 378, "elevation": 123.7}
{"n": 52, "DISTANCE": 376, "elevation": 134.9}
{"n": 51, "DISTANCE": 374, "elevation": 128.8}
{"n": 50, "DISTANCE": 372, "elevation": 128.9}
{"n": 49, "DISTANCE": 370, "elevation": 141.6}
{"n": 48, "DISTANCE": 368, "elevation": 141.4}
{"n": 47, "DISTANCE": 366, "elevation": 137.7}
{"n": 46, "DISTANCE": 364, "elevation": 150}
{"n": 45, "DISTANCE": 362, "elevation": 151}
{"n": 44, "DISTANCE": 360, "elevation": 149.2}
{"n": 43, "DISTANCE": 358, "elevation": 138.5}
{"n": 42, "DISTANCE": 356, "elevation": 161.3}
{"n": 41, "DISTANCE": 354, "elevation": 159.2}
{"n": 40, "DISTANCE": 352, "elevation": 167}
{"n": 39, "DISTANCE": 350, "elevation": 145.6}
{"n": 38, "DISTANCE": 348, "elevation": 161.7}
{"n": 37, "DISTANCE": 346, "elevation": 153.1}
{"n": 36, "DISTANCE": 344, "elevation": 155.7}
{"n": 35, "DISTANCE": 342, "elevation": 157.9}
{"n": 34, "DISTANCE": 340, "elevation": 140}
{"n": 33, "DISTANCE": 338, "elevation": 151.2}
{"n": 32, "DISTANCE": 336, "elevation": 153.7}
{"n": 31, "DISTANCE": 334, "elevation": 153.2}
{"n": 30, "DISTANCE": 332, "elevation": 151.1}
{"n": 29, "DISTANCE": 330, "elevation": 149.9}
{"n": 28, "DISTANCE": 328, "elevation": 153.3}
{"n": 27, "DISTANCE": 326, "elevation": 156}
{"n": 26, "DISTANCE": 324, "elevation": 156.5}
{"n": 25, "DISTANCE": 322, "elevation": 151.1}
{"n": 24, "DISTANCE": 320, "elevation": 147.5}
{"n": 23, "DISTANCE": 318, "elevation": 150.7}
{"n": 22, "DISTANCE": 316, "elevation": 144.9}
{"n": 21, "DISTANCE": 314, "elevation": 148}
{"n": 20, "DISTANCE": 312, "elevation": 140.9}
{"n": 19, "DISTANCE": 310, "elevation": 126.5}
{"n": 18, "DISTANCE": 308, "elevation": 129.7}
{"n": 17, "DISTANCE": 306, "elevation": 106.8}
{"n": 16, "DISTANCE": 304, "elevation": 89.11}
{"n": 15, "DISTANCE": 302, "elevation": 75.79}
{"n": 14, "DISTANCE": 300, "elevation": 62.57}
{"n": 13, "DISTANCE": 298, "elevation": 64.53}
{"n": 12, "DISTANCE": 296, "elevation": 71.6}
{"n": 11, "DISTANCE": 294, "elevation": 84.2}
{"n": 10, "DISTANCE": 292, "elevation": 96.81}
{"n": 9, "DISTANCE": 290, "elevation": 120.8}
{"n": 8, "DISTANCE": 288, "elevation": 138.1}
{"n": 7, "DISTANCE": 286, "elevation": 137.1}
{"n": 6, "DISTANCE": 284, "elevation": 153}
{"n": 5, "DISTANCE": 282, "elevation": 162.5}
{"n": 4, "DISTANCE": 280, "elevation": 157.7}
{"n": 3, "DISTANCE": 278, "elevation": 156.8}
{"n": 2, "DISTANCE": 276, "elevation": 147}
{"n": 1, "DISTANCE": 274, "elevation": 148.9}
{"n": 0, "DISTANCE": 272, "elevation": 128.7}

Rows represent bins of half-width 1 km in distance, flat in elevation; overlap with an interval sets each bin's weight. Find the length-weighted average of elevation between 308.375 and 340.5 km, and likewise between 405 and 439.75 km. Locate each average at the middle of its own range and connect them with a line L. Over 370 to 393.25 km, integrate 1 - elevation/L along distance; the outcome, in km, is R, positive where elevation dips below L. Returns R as 3.4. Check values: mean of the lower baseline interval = 148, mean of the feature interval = 133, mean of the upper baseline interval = 162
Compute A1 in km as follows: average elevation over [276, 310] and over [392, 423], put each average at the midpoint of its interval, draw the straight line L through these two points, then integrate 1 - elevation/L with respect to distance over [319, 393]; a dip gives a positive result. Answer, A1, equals -4.6 km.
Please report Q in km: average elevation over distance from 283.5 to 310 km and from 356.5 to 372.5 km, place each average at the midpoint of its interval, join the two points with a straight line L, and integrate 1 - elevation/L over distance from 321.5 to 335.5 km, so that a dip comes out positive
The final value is -3.65 km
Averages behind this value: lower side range 102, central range 153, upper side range 143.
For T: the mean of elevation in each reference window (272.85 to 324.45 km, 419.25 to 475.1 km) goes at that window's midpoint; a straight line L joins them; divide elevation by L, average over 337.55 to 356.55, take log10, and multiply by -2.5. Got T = -0.16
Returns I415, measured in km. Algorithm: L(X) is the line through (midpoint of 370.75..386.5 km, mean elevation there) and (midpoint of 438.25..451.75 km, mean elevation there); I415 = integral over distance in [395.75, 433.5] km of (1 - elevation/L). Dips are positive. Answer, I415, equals -3.3 km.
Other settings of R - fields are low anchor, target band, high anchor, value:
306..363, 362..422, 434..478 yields 0.9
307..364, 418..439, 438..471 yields -1.2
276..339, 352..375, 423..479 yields -1.1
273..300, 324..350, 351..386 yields -3.7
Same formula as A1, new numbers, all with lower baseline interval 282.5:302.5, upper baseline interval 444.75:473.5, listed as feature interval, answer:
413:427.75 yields -2.1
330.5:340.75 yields -3.2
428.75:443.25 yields -2.4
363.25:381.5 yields -1.5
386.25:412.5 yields -4.8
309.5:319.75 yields -3.3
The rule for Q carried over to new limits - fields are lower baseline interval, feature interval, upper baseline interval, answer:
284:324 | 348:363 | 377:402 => -2.6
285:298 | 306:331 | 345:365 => -3.8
